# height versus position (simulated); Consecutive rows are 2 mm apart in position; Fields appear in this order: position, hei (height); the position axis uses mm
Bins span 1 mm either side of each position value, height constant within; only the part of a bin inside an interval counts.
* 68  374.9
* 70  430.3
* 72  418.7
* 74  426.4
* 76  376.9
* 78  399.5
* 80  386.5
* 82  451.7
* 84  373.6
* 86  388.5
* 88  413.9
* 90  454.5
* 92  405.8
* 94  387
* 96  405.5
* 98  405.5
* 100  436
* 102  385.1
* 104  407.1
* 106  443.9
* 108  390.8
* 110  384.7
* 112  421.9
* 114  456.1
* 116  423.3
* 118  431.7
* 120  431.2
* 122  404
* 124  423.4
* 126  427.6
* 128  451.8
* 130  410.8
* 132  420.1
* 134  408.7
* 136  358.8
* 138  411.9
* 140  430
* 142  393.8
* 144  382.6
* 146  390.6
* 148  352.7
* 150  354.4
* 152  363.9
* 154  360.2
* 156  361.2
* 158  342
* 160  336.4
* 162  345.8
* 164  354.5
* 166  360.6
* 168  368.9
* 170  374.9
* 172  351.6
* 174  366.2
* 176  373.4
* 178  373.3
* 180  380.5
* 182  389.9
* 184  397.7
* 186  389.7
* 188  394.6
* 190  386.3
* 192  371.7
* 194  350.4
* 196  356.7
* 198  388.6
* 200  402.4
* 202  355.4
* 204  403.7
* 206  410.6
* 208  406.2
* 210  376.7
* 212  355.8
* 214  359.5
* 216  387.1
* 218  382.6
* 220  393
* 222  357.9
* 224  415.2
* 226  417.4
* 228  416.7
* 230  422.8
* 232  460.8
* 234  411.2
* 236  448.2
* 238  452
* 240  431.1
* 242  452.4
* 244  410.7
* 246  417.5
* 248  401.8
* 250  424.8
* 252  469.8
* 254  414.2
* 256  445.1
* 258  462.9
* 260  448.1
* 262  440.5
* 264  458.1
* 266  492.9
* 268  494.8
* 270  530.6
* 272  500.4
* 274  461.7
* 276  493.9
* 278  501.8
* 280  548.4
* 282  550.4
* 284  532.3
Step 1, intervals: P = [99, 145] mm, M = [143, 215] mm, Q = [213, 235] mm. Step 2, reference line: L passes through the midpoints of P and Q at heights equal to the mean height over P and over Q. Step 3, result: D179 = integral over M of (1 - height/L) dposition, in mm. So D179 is 6.3 mm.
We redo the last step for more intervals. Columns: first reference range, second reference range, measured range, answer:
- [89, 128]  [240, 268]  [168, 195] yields 3.4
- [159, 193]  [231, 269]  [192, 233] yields 1.7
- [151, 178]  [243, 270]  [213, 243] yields 0.5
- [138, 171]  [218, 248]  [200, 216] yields 0.8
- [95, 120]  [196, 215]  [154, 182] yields 2.4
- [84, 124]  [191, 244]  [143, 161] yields 2.1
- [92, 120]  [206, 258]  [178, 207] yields 2.1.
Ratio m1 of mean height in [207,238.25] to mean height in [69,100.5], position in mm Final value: 0.98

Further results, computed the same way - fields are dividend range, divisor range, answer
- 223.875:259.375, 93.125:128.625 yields 1.04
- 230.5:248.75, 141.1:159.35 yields 1.18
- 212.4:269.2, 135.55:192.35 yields 1.15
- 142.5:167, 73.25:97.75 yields 0.89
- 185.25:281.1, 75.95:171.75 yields 1.07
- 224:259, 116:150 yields 1.06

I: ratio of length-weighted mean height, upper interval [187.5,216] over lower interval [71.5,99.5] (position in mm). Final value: 0.93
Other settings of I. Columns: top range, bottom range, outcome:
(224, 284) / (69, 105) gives 1.12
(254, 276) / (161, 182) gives 1.29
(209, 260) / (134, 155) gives 1.09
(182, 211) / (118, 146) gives 0.94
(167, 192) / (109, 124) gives 0.90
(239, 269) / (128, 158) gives 1.15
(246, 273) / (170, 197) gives 1.22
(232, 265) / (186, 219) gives 1.15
